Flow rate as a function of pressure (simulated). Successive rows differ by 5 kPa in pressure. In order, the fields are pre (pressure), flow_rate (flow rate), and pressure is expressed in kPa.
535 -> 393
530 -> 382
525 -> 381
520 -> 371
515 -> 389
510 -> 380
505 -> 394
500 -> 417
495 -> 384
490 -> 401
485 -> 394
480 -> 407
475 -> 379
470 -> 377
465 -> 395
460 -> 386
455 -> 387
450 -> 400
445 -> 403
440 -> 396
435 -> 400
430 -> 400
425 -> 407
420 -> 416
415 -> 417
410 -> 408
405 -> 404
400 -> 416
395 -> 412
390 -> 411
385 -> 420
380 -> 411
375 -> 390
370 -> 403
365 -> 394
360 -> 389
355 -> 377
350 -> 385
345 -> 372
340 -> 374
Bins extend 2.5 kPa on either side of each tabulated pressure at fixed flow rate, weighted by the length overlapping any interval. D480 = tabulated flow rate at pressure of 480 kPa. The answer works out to 407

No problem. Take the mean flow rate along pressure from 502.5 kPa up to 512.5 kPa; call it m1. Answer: 387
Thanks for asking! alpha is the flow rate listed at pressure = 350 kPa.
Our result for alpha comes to 385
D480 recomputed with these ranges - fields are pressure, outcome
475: 379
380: 411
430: 400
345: 372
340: 374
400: 416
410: 408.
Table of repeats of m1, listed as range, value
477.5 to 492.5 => 401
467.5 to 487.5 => 389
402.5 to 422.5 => 411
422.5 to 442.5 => 401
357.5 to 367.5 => 392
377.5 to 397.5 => 414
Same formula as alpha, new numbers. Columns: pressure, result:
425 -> 407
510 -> 380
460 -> 386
